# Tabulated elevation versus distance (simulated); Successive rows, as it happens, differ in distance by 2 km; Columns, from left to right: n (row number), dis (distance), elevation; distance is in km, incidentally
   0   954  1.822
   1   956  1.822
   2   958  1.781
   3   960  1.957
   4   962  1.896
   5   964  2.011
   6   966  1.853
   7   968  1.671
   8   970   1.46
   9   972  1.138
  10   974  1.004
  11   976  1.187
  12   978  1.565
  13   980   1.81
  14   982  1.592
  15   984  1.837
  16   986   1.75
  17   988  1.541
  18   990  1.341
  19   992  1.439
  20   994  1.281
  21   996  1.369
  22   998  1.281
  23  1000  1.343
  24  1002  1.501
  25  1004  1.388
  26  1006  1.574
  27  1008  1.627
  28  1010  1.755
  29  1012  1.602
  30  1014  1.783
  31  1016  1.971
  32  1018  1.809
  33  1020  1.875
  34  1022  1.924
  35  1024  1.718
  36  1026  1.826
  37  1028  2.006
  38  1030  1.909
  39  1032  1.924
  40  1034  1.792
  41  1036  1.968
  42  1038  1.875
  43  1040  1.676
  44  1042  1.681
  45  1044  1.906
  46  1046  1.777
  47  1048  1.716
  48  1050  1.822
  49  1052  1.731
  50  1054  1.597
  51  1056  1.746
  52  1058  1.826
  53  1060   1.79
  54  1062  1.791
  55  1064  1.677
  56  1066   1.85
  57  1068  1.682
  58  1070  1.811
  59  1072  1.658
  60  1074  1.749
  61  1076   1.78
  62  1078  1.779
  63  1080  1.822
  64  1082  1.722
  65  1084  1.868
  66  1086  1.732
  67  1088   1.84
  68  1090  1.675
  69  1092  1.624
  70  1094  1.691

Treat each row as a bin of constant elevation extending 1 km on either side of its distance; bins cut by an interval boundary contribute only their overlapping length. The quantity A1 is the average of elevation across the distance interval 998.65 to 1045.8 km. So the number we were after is 1.75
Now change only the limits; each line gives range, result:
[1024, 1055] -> 1.81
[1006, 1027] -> 1.78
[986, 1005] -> 1.41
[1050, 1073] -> 1.75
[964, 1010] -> 1.5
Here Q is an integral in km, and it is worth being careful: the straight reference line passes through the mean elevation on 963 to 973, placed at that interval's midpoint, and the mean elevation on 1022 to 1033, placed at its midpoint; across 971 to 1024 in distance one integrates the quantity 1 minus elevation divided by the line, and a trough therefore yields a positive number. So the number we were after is 6.15 km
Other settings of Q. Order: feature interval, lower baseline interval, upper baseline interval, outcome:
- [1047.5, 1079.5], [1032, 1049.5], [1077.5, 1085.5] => 0.9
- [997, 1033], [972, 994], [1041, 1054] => -2.0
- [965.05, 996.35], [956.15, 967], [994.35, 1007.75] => 3.1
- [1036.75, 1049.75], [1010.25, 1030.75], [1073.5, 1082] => 0.3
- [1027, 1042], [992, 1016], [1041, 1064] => -1.8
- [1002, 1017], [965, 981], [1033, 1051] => -0.2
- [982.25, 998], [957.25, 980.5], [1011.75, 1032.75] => 1.9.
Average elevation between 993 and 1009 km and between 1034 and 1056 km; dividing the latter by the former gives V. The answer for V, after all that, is 1.25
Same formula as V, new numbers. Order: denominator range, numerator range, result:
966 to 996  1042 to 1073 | 1.19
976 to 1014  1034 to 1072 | 1.16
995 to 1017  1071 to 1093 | 1.12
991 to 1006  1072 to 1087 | 1.28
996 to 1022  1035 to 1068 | 1.09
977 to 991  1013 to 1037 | 1.15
